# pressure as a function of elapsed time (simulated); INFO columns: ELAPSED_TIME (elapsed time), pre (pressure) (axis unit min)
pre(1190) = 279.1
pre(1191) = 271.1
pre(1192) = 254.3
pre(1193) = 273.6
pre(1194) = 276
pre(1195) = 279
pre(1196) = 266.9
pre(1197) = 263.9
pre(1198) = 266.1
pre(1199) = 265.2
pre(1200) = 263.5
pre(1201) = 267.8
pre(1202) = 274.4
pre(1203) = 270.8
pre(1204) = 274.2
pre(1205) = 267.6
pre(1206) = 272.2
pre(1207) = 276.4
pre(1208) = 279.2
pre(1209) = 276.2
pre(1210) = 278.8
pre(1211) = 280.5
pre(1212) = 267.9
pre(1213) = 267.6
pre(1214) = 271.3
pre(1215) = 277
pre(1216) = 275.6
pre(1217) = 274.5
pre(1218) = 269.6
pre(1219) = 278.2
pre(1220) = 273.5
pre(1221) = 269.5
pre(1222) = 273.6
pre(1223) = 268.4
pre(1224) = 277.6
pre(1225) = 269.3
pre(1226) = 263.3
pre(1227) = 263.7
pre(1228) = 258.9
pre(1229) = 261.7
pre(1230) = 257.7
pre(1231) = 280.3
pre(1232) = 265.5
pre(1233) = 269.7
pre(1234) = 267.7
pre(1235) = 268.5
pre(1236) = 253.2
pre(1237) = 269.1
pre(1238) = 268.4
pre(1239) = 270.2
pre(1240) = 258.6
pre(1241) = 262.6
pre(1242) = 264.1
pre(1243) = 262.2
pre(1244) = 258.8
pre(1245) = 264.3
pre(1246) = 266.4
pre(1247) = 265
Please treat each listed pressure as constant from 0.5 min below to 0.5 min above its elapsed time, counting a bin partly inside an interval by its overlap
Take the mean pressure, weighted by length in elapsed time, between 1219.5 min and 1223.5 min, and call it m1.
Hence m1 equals 271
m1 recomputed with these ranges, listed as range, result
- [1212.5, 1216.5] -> 273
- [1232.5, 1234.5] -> 269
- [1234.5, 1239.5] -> 266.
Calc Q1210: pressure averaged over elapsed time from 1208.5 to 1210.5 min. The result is 278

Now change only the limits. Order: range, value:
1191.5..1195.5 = 271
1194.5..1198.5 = 269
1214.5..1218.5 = 274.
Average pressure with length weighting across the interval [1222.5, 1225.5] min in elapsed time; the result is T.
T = 272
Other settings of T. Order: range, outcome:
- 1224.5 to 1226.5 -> 266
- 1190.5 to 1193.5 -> 266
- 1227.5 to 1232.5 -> 265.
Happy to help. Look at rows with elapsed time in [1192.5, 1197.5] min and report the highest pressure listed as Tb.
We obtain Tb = 279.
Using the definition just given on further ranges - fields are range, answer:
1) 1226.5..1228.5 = 263.7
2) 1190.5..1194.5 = 276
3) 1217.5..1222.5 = 278.2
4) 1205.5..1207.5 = 276.4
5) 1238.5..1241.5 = 270.2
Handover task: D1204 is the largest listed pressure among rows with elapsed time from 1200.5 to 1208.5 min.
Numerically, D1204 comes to 279.2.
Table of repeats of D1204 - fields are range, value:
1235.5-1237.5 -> 269.1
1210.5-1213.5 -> 280.5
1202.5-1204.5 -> 274.2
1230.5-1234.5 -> 280.3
